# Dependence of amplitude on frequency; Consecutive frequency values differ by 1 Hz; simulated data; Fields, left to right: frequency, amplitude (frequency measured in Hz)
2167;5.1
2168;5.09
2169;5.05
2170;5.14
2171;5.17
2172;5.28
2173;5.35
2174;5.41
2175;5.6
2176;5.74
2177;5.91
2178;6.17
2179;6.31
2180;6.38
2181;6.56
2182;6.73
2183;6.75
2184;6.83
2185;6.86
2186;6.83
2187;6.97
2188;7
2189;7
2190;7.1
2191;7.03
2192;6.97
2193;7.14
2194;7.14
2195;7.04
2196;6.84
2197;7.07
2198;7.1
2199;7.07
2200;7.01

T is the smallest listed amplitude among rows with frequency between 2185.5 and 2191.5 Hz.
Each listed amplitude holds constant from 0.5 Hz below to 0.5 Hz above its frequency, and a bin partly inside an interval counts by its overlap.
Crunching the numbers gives 6.83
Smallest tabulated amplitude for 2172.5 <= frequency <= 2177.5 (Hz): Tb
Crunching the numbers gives 5.35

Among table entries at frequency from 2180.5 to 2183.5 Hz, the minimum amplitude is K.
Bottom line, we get 6.56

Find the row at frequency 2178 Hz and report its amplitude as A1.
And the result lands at 6.17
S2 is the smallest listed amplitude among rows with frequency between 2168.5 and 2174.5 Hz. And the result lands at 5.05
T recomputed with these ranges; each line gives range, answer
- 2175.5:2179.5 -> 5.74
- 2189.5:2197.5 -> 6.84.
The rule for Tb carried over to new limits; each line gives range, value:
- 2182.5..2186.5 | 6.75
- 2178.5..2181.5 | 6.31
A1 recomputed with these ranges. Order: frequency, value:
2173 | 5.35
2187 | 6.97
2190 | 7.1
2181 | 6.56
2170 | 5.14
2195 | 7.04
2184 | 6.83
